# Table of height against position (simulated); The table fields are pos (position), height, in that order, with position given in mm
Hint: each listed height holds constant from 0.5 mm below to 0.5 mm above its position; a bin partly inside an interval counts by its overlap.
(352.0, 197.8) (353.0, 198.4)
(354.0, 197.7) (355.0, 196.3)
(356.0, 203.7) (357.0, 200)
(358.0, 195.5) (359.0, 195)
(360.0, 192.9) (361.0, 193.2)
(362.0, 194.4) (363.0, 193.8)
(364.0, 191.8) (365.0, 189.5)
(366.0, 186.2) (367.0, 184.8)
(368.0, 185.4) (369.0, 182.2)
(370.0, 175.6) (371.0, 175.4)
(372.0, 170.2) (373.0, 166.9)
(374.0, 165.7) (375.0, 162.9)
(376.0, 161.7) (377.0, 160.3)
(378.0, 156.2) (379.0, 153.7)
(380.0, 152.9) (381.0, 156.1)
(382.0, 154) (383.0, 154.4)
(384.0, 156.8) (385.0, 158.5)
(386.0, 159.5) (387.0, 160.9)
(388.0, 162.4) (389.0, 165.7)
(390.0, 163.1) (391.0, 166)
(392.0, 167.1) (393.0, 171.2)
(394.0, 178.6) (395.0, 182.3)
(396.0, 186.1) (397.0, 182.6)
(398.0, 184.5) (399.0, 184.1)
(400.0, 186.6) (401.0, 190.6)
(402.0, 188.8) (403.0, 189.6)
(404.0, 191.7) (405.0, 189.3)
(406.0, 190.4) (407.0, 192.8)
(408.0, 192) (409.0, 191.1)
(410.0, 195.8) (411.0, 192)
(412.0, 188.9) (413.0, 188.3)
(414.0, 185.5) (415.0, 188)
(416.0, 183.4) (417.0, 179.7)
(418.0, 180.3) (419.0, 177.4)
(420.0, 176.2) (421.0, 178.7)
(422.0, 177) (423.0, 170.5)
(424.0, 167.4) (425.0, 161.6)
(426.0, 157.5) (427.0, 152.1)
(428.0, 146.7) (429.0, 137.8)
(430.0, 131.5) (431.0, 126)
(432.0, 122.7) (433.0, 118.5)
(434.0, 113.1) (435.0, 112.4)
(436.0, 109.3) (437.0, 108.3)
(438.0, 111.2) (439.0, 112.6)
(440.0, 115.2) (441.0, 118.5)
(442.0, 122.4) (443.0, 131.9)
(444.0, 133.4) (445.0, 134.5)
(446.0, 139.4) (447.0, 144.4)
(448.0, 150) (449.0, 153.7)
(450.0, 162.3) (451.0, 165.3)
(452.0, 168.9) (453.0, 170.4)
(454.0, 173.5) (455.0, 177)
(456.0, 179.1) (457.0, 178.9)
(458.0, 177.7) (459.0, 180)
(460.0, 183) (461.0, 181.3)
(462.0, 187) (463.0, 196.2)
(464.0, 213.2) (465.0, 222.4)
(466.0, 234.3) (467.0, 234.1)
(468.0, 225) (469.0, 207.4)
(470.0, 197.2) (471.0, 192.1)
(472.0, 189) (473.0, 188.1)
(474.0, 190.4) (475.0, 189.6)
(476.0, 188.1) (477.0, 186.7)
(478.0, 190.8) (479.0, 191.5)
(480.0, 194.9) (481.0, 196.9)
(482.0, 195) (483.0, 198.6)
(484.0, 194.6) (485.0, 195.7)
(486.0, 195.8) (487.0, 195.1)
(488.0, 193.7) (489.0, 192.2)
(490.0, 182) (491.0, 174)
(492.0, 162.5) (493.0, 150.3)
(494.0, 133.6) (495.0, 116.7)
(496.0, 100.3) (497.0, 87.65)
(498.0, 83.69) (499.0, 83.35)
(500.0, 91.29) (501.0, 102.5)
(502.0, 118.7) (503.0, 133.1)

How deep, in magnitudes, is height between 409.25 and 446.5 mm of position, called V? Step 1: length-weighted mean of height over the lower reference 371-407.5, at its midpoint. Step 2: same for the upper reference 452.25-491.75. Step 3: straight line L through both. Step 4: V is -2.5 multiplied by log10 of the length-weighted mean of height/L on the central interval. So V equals 0.20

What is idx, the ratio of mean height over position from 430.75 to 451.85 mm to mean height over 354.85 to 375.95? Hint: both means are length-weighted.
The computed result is 0.70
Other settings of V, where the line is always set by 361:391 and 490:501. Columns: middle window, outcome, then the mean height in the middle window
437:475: -0.25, 171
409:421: -0.20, 185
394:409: -0.18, 188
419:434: -0.02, 151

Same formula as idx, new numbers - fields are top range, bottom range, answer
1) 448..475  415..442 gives 1.31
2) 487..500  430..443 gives 1.18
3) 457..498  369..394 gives 1.13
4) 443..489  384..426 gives 1.03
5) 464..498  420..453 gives 1.31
